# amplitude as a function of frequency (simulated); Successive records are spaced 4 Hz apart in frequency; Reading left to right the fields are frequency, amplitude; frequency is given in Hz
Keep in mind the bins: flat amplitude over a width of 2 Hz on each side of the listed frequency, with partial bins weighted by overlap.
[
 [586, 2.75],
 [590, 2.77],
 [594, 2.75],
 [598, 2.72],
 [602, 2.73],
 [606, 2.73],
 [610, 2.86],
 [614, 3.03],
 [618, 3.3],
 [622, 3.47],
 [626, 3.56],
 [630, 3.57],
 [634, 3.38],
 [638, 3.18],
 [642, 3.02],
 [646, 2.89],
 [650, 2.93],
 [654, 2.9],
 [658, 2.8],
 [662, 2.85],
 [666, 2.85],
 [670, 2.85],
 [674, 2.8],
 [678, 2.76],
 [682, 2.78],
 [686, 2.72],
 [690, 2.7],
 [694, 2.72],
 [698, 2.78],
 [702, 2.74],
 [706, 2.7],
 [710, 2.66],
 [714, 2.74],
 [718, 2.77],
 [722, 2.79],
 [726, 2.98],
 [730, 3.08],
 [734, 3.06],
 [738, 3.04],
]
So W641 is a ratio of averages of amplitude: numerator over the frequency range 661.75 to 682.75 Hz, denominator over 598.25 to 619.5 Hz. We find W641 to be 0.97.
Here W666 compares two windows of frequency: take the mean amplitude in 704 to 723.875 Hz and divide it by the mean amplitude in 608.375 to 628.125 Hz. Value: 0.84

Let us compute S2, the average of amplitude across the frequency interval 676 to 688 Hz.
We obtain 2.75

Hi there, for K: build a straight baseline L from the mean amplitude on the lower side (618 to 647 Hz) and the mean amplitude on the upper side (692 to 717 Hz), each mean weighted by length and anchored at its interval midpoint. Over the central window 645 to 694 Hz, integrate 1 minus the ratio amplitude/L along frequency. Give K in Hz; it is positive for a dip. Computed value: 3.2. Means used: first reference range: 3.31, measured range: 2.81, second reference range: 2.73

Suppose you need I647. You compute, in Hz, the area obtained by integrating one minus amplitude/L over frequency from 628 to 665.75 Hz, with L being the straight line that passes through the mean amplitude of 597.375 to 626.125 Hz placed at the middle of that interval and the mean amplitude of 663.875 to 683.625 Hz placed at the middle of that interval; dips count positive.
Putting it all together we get -1.8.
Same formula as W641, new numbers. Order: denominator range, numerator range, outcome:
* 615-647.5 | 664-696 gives 0.84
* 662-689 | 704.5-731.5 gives 1.01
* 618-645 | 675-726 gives 0.82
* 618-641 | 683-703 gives 0.80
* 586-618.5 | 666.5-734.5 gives 0.99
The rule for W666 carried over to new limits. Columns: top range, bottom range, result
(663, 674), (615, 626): 0.84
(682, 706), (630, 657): 0.89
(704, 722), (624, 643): 0.81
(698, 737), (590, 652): 0.93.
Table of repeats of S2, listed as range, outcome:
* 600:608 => 2.73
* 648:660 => 2.88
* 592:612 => 2.76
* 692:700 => 2.75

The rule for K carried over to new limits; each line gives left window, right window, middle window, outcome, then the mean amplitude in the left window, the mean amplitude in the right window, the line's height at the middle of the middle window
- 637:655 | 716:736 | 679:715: 2.73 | 2.98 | 2.94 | 2.95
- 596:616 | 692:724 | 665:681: -0.27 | 2.81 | 2.74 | 2.76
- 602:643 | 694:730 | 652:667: 0.86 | 3.19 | 2.78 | 3.02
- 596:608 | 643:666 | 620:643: -4.64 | 2.73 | 2.88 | 2.81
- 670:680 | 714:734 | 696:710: 0.63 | 2.79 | 2.9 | 2.86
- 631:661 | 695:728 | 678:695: 0.79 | 3.03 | 2.77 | 2.87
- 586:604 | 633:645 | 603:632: -2.38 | 2.74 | 3.15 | 2.95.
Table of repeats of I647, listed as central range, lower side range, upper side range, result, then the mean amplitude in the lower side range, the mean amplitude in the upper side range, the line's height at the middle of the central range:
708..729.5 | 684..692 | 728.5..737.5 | 1.06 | 2.71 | 3.06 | 2.95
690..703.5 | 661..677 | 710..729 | 0.40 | 2.83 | 2.82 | 2.82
